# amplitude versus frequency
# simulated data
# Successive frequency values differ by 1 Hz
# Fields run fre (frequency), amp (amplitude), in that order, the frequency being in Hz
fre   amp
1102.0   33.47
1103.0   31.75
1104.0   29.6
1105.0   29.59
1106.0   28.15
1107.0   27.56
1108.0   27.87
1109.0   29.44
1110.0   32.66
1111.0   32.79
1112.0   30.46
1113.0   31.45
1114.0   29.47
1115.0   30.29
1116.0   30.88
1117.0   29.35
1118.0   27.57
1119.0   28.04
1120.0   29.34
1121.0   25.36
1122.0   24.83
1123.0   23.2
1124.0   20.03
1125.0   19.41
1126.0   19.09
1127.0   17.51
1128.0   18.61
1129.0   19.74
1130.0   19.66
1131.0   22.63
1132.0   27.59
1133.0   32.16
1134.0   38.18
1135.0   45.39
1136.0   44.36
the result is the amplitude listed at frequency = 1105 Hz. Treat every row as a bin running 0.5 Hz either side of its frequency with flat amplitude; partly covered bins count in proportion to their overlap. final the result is 29.59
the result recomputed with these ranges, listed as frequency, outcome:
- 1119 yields 28.04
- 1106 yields 28.15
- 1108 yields 27.87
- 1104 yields 29.6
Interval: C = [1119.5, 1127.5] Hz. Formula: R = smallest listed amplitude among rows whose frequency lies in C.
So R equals 17.51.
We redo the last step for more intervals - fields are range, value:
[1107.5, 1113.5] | 27.87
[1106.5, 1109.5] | 27.56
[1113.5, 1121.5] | 25.36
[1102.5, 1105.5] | 29.59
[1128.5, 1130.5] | 19.66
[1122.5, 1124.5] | 20.03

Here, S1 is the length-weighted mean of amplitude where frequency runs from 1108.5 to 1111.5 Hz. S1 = 31.6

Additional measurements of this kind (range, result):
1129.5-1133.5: 25.5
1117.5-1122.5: 27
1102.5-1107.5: 29.3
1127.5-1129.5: 19.2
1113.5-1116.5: 30.2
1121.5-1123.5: 24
